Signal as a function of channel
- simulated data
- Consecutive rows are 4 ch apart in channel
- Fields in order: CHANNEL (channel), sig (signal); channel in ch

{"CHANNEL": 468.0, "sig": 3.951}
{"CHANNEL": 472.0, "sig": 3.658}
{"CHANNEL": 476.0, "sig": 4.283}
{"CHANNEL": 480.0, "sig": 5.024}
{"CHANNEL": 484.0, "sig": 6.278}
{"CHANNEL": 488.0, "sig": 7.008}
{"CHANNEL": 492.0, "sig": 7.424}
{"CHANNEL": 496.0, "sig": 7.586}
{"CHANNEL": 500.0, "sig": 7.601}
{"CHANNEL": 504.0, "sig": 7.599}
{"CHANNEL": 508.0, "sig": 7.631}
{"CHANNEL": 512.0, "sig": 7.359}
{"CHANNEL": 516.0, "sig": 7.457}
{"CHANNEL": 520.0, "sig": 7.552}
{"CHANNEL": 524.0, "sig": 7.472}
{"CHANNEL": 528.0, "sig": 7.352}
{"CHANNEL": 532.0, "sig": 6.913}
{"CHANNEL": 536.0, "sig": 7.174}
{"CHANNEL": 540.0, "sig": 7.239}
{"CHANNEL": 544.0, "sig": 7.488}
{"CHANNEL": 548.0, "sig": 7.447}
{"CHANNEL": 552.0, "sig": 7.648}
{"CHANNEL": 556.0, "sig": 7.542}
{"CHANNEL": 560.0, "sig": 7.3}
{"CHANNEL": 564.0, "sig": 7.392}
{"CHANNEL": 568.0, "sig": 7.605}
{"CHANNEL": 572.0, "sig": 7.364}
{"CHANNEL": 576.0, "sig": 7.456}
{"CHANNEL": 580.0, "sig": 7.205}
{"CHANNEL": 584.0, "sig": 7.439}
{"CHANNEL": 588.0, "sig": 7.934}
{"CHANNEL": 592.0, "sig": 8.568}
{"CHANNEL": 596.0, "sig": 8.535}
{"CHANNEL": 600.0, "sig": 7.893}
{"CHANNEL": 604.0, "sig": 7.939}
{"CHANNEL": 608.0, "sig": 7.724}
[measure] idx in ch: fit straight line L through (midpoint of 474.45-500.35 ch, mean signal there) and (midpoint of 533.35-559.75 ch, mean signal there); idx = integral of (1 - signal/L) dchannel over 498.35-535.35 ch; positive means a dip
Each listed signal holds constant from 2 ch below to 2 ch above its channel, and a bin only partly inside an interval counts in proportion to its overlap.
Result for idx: -2.8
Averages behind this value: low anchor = 6.42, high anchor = 7.4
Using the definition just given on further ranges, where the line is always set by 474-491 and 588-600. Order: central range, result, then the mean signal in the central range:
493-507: -3.2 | 7.59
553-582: 1.1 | 7.42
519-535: -1.2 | 7.3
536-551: -0.4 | 7.38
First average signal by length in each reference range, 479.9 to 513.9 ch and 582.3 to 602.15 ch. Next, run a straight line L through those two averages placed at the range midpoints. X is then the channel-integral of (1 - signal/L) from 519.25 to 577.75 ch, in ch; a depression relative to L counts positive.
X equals 2.0 ch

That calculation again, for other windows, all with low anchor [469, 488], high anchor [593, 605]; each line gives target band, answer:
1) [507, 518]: -2.95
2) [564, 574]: -0.12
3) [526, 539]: -1.48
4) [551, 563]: -0.70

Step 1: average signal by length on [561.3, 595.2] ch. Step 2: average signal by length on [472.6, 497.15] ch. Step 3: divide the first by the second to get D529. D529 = 1.26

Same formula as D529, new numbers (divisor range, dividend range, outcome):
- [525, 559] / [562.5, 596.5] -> 1.05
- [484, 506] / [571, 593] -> 1.04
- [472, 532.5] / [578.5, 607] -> 1.16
